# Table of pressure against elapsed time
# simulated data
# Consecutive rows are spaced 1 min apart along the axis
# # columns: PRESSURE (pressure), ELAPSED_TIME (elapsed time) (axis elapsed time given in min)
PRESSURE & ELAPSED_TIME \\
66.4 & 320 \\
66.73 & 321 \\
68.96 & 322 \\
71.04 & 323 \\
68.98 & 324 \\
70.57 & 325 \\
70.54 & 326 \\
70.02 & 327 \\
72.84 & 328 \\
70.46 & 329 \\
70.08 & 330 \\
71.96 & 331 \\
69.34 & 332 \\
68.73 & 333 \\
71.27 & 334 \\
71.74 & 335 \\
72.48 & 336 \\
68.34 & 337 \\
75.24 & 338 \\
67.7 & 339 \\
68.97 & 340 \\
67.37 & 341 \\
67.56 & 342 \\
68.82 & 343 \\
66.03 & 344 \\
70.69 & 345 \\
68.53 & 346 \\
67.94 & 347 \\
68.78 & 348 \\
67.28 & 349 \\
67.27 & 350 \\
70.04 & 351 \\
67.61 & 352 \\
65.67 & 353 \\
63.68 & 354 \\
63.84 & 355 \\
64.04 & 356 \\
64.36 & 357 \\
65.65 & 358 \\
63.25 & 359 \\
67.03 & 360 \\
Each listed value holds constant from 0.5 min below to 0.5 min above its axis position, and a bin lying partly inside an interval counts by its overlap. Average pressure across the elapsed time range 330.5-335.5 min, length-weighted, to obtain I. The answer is 70.6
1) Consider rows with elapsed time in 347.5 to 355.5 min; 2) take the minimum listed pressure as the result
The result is 63.68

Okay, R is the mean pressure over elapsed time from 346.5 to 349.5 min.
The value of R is 68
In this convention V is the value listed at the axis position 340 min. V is 68.97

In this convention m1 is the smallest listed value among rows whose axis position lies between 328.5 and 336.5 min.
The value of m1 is 68.73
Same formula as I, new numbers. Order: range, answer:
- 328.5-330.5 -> 70.3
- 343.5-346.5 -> 68.4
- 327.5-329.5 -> 71.7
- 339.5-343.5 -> 68.2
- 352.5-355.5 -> 64.4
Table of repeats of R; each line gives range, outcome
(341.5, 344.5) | 67.5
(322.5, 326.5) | 70.3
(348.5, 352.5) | 68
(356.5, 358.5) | 65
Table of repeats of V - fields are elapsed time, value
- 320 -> 66.4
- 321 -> 66.73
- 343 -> 68.82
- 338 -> 75.24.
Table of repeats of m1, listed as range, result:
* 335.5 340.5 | 67.7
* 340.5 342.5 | 67.37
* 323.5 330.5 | 68.98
